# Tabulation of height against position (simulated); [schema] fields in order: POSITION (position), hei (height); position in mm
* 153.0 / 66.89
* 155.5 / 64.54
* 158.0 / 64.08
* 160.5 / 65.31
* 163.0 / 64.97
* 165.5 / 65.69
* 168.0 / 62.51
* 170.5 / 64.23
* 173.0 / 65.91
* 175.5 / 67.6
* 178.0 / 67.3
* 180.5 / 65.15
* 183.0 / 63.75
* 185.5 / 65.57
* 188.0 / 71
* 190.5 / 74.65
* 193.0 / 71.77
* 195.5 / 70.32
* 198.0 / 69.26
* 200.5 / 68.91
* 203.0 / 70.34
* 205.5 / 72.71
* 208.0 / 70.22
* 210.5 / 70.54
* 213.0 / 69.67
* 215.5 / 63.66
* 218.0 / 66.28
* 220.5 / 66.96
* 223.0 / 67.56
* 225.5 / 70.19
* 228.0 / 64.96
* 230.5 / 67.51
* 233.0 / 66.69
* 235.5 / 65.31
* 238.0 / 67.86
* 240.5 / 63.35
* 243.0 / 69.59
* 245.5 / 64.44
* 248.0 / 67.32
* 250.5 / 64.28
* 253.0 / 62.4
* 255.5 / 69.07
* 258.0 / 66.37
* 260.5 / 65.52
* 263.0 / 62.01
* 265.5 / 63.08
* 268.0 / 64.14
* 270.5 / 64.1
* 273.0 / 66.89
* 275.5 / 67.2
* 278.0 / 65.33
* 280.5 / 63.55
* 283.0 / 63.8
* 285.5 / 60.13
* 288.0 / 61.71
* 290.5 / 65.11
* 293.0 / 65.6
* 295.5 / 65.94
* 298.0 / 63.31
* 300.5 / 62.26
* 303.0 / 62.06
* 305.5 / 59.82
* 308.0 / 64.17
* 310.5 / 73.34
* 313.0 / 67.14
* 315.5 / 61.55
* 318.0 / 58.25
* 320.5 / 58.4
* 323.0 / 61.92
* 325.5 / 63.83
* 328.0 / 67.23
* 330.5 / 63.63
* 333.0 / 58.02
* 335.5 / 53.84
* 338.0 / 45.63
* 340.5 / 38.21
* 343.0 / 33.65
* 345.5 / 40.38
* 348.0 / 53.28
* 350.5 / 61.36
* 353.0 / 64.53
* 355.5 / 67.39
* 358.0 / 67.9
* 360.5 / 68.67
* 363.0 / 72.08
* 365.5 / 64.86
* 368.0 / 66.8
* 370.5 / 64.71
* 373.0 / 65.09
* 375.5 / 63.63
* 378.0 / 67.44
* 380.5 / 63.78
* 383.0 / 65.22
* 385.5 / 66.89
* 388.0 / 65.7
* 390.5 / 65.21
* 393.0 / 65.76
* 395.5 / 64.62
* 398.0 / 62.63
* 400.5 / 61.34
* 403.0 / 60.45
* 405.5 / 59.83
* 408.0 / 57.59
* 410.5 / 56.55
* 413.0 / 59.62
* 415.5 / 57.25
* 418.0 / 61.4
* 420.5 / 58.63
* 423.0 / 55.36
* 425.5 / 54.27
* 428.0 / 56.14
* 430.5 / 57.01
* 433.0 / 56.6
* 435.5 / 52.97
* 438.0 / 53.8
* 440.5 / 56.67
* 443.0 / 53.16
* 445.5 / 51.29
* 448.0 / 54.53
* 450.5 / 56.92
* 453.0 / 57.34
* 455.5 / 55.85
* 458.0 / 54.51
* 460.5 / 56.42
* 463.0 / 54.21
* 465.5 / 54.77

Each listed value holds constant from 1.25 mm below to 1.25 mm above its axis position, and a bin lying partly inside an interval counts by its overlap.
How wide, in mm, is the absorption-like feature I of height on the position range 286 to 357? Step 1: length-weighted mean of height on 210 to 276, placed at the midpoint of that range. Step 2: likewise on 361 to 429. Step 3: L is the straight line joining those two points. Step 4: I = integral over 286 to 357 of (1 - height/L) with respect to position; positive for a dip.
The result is 5.37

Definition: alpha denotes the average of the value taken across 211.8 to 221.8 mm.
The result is 66.6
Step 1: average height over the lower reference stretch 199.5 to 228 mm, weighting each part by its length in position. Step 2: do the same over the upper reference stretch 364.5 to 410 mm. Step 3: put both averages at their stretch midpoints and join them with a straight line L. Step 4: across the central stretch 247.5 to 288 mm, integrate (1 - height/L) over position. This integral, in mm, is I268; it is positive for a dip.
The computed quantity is 1.6 mm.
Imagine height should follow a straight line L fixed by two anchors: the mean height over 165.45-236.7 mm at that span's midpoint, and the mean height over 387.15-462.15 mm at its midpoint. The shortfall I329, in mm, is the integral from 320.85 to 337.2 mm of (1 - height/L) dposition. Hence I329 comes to 0.4 mm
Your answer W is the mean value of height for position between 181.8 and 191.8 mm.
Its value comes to 68.8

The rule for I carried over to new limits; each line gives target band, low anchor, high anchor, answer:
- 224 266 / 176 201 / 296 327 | 0.1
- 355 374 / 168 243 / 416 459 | -2.4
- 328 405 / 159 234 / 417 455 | -2.3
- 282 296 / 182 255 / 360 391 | 0.7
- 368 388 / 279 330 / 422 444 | -2.3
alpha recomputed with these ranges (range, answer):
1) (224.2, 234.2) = 67.3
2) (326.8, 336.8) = 60.6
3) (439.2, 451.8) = 54.5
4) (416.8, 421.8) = 60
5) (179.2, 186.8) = 64.9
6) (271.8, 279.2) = 66.5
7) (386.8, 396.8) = 65.3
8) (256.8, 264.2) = 64.6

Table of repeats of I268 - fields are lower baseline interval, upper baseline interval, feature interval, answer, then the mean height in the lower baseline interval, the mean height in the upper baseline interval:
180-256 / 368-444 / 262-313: 0.6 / 67.8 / 60.4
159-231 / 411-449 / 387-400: -1.5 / 67.7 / 55.9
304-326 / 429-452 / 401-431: -0.8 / 63.1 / 54.8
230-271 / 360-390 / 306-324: 0.7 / 65.5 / 66.2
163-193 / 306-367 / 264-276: -0.4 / 66.8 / 59.6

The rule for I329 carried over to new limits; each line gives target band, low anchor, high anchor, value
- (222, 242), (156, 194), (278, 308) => -0.5 mm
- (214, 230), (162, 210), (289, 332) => 0.0 mm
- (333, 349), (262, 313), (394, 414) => 4.5 mm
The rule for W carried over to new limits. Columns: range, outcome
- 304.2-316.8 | 65.2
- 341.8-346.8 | 37.2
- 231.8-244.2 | 66.5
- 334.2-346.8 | 42.4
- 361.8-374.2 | 66.7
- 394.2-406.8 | 61.8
